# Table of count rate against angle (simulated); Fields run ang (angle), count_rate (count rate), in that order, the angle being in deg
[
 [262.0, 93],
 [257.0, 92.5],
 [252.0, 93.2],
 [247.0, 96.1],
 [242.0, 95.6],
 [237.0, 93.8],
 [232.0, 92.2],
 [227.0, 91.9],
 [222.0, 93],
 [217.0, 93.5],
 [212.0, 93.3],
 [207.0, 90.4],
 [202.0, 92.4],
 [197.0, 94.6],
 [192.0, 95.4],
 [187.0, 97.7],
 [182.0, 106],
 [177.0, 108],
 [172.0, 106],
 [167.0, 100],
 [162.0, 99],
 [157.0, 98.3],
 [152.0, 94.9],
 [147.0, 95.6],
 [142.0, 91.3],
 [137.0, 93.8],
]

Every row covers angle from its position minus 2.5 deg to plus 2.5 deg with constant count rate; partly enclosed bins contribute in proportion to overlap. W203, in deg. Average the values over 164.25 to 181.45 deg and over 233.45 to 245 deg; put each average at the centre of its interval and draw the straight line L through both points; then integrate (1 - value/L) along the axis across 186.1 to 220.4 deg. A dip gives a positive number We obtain 2.18 deg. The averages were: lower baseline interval 105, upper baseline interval 94.5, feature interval 93.7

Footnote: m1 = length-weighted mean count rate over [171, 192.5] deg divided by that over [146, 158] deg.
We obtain 1.07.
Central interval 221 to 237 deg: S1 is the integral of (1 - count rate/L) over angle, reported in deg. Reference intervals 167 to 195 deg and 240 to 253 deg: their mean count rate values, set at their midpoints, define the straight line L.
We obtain 0.7 deg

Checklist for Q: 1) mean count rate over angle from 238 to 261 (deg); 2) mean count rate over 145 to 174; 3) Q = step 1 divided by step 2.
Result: 0.95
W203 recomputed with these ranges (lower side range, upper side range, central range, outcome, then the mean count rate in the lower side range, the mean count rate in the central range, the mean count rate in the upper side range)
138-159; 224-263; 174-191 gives -1.6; 94.9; 103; 93.6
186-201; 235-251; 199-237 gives 1.1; 95.4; 92.5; 95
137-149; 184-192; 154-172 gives -0.9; 93.4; 99.9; 97.5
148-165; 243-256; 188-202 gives 0.2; 97.3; 94.8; 94.5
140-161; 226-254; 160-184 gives -2.2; 95.4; 104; 93.9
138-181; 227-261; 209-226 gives 0.4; 99.2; 93.1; 93.7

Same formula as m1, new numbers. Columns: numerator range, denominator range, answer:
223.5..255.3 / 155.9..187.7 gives 0.91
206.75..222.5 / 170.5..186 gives 0.88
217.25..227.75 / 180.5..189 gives 0.91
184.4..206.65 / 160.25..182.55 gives 0.91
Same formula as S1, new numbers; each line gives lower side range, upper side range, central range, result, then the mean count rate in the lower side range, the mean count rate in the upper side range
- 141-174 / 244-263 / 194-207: 0.4 deg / 98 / 93.8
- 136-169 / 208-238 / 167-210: -2.0 deg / 96.2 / 92.8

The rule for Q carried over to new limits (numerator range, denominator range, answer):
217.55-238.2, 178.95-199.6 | 0.94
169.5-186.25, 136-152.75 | 1.13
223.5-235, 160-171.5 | 0.92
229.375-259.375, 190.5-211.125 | 1.01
